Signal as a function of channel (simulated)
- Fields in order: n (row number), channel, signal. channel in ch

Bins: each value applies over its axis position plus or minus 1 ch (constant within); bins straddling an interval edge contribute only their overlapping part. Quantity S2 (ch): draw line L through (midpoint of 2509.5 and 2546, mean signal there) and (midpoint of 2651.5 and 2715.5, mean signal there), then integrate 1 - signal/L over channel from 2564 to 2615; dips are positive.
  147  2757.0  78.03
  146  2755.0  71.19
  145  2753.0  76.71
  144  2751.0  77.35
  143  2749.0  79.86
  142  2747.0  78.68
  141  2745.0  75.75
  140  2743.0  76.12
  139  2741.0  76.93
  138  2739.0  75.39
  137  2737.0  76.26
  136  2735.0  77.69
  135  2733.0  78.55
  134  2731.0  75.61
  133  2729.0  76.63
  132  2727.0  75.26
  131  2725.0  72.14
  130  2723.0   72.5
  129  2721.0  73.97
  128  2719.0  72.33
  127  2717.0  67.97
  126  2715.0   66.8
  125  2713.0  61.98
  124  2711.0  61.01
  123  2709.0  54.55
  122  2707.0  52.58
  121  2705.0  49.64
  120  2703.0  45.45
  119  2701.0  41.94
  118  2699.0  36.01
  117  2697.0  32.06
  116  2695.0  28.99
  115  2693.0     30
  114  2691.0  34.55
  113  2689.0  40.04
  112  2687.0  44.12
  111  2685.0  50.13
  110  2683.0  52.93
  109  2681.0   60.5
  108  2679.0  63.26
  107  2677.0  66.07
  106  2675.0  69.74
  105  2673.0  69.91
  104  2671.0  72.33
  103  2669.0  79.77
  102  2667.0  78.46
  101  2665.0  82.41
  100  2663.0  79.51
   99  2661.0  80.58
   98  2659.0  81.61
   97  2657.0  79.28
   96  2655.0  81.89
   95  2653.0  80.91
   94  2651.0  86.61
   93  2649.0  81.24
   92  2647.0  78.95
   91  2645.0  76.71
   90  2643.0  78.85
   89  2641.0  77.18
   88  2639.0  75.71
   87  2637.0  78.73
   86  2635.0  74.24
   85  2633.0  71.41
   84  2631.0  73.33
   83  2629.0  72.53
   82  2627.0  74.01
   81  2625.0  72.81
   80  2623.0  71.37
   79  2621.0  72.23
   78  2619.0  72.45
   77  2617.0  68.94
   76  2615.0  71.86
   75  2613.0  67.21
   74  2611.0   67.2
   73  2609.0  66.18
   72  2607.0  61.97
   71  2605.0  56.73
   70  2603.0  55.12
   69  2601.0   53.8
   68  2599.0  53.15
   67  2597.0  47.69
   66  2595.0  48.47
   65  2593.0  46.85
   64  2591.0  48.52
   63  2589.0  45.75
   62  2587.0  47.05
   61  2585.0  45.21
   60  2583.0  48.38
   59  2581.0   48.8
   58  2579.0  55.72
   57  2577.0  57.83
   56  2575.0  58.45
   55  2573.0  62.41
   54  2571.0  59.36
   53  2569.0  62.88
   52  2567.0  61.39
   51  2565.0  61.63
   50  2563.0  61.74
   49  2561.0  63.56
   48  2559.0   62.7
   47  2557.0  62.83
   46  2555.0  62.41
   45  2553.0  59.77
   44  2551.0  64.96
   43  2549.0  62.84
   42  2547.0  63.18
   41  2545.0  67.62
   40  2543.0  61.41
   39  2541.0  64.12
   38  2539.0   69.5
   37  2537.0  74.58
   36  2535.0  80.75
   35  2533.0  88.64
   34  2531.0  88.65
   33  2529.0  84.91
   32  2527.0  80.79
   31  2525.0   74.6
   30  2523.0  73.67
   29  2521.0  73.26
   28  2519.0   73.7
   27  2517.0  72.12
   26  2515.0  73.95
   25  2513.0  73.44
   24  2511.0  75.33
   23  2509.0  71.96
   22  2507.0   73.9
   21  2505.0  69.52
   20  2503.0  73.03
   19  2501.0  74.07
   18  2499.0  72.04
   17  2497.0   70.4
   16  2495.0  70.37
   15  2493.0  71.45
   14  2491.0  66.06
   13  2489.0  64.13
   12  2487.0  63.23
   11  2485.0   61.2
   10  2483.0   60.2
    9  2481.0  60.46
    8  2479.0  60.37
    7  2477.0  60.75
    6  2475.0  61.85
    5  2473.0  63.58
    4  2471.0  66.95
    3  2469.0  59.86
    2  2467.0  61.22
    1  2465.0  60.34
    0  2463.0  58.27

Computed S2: 9.7 ch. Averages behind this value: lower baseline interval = 75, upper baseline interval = 59.8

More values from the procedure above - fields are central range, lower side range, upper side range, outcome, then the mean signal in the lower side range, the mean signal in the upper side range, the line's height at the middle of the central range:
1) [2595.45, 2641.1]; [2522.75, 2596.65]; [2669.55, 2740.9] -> -4.23 ch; 62.8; 59.7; 61.6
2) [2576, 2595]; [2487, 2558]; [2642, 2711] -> 5.17 ch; 71.4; 62.4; 67.7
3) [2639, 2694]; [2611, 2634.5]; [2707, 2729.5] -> 0.78 ch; 71.5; 67.8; 69.8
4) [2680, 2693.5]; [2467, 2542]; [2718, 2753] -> 5.35 ch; 70.6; 76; 74.8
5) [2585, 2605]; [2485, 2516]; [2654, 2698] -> 4.88 ch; 70.5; 61.7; 65.8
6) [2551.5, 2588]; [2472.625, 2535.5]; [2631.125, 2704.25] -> 5.76 ch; 71.3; 65.1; 68.8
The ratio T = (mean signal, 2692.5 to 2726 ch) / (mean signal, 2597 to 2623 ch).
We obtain 0.9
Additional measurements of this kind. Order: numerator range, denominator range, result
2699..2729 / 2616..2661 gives 0.81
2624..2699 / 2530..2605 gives 1.12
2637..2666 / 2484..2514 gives 1.14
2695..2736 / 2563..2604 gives 1.15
